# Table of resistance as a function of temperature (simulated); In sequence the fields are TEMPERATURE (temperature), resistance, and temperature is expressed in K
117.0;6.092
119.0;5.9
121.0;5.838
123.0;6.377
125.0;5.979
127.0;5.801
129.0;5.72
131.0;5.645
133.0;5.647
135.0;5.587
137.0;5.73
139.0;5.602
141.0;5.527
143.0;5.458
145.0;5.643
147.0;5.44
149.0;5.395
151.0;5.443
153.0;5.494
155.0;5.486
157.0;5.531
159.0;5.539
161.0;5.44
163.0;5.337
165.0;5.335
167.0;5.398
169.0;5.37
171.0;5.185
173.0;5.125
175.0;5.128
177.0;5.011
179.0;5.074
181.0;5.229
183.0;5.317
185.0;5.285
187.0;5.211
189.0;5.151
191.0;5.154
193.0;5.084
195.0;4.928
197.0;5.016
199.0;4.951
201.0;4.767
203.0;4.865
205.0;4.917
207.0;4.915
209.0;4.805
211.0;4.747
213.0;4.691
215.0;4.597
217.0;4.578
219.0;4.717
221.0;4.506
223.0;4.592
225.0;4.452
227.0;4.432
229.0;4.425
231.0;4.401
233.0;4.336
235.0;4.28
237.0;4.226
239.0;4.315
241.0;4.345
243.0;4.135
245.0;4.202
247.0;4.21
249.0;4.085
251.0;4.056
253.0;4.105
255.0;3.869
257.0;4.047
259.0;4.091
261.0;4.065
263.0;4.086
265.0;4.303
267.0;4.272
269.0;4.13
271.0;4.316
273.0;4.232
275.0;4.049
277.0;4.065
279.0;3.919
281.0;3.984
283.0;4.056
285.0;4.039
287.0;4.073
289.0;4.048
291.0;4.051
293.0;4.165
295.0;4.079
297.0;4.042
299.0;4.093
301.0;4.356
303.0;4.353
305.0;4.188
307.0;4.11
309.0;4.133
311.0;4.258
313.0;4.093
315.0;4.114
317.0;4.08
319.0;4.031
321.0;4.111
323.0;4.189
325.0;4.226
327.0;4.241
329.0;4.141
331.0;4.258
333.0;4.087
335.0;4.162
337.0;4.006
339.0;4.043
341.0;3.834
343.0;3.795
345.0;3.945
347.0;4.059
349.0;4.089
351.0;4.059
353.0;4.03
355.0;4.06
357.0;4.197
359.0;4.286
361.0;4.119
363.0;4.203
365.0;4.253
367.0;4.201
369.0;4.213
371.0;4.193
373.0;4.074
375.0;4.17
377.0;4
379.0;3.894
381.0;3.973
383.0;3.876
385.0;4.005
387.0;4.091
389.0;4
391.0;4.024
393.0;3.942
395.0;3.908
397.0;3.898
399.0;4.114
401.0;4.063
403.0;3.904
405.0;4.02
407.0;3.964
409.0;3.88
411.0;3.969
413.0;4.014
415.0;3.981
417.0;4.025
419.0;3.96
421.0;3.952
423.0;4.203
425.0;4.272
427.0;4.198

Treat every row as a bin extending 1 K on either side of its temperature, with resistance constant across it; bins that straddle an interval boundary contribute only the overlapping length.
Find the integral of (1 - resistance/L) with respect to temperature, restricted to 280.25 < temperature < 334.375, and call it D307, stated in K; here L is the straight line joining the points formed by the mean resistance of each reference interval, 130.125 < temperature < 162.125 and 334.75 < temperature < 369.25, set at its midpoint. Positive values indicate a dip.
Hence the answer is 3.2 K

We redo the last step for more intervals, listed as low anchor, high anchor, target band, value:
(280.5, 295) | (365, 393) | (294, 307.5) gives -0.38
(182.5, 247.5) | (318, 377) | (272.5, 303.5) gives 1.94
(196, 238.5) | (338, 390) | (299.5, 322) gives 0.55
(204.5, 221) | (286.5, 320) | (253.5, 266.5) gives 0.97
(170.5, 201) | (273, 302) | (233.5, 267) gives 2.24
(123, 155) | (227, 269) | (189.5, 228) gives -0.54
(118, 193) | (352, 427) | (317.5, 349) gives 2.28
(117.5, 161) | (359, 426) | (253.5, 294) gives 5.96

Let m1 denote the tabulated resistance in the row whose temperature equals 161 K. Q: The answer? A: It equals 5.44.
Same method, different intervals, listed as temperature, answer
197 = 5.016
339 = 4.043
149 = 5.395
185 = 5.285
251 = 4.056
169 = 5.37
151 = 5.443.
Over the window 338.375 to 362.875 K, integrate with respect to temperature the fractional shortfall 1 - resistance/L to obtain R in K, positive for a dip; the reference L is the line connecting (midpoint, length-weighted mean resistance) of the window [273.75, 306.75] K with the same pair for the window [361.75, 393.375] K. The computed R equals 0.19 K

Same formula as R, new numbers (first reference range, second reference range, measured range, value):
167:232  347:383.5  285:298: 1.1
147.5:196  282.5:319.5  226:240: 1.1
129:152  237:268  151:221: -1.5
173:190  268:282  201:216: 0.2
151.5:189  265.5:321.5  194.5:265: 4.4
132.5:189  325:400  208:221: 0.9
